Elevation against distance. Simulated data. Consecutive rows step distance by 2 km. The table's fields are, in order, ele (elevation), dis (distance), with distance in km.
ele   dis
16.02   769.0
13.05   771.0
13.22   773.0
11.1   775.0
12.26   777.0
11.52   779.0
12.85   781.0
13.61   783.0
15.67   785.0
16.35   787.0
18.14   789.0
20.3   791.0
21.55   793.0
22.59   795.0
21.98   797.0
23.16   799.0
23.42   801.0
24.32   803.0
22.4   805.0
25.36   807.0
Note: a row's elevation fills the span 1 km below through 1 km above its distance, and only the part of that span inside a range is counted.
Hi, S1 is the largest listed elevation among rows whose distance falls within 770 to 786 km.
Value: 15.67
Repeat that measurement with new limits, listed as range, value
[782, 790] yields 18.14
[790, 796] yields 22.59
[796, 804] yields 24.32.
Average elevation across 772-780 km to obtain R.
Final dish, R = 12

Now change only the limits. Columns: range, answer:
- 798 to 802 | 23.3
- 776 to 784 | 12.6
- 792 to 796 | 22.1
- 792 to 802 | 22.5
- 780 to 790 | 15.3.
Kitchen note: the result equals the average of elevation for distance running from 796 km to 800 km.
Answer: 22.6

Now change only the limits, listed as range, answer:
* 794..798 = 22.3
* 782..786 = 14.6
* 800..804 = 23.9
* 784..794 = 18.4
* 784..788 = 16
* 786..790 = 17.2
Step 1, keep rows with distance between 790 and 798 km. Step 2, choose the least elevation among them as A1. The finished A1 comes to 20.3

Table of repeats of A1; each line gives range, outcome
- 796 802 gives 21.98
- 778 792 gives 11.52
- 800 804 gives 23.42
